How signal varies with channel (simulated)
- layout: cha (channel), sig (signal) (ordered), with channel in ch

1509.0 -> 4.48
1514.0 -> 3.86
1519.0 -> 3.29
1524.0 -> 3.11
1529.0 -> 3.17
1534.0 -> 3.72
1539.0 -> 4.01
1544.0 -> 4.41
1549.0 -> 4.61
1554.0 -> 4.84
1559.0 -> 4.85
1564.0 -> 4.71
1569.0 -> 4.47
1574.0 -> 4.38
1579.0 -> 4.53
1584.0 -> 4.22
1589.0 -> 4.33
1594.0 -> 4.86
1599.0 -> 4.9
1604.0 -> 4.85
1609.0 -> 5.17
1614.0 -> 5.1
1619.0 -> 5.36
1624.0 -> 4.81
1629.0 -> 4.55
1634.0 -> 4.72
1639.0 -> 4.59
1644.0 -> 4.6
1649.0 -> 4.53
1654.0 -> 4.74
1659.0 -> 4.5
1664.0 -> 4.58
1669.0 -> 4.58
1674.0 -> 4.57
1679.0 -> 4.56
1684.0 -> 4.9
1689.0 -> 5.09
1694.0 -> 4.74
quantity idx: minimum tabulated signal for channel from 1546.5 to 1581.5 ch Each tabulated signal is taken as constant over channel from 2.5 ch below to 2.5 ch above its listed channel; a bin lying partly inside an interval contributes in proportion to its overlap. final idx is 4.38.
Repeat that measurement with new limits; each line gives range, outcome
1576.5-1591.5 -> 4.22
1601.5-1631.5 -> 4.55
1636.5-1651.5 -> 4.53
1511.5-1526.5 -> 3.11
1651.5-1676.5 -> 4.5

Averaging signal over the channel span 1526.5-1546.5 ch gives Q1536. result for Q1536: 3.83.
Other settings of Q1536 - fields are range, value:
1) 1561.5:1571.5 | 4.59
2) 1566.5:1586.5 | 4.4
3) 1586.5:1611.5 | 4.82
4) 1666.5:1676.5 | 4.58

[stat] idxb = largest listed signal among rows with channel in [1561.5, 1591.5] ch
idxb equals 4.71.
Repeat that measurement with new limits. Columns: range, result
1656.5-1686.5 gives 4.9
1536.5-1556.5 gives 4.84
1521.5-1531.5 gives 3.17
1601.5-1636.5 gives 5.36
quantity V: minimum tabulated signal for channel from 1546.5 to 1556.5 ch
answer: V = 4.61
